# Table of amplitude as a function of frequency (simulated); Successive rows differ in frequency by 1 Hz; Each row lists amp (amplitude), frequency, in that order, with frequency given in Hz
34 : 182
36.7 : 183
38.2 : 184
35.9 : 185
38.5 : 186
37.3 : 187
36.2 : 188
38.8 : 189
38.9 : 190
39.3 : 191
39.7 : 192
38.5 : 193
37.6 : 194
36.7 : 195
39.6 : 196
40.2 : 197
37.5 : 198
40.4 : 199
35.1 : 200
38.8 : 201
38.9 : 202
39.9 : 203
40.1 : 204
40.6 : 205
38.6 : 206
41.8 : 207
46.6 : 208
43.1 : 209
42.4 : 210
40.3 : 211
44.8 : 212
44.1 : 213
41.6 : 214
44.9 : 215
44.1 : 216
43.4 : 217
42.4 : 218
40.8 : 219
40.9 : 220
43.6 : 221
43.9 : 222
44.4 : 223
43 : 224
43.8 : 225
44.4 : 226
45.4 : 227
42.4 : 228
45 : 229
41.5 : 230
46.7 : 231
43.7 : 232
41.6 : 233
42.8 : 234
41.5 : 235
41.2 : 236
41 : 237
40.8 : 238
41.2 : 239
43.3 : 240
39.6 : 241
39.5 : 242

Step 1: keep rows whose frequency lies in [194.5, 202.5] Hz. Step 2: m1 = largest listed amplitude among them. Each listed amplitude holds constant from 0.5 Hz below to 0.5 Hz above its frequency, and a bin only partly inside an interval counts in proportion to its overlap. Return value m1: 40.4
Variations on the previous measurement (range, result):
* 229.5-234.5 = 46.7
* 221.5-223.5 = 44.4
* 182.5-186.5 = 38.5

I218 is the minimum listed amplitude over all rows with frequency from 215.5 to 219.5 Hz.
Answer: 40.8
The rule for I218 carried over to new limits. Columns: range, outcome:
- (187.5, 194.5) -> 36.2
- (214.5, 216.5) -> 44.1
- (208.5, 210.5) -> 42.4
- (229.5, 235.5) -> 41.5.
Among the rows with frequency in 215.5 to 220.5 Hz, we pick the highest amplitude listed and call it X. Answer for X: 44.1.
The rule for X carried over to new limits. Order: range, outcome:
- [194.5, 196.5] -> 39.6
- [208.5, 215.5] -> 44.9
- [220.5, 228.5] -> 45.4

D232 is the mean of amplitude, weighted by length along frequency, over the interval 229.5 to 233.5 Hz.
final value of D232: 43.4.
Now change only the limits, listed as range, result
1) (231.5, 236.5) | 42.2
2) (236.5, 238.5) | 40.9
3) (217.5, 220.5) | 41.4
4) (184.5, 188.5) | 37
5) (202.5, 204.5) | 40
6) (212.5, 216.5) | 43.7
